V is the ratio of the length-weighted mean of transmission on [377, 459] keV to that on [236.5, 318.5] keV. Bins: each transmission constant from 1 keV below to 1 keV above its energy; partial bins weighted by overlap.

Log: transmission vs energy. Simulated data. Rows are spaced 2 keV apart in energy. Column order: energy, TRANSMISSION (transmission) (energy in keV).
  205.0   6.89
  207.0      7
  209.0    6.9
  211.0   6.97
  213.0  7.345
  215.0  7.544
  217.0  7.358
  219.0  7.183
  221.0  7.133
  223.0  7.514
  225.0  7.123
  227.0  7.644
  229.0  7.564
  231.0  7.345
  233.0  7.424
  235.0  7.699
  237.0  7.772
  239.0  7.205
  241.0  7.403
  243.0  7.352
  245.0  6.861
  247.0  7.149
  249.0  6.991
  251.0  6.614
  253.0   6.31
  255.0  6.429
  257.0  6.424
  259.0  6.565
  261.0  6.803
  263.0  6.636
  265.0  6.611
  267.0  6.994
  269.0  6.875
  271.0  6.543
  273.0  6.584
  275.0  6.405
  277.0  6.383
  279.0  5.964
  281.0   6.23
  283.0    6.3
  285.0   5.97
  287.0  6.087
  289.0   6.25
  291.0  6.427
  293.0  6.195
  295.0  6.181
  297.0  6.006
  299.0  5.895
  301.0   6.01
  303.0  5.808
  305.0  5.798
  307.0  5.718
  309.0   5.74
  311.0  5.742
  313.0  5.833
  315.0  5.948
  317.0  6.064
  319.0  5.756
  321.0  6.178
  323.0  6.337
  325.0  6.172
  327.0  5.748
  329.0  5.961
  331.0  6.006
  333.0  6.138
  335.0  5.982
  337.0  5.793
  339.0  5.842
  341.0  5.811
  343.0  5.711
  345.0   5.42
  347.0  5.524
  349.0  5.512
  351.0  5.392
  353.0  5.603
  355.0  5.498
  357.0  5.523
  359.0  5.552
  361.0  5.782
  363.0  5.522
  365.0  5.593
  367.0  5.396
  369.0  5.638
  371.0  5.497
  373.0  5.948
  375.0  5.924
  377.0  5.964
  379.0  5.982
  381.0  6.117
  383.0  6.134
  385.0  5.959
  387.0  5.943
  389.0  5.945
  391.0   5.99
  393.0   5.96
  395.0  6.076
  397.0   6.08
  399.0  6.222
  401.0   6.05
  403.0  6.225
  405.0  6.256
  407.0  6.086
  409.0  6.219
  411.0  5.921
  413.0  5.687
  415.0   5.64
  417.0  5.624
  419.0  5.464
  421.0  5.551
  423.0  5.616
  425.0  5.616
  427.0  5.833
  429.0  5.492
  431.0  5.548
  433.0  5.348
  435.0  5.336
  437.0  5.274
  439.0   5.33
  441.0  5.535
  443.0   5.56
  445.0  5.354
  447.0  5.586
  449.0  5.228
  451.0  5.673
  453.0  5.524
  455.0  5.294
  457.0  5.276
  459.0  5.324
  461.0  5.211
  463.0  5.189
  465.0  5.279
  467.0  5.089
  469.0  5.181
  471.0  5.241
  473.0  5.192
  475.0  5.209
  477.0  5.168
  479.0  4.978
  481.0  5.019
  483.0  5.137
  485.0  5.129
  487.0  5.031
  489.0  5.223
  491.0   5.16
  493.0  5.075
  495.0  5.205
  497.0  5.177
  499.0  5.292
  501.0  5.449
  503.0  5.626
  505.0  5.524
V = 0.9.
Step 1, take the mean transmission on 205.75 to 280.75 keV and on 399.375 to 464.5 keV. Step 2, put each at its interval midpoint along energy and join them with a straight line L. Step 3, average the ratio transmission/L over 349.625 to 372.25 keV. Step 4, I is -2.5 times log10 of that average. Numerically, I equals 0.11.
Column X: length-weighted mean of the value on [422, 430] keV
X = 5.64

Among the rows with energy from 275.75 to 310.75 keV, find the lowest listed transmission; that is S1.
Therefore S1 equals 5.718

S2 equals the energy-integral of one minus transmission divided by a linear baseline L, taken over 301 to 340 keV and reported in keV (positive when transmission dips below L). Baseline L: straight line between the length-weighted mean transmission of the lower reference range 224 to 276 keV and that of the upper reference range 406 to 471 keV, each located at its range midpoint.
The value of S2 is 3.0 keV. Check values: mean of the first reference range 6.97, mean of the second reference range 5.49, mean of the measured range 5.93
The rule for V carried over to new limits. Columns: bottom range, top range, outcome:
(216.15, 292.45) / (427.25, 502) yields 0.77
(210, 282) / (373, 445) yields 0.83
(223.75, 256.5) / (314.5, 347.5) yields 0.82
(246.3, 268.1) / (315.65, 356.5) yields 0.87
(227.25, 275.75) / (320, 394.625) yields 0.84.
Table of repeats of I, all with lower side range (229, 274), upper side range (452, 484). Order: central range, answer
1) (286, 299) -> 0.08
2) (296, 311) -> 0.12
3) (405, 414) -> -0.06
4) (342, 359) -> 0.12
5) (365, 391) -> 0.01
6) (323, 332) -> 0.06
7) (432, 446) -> 0.01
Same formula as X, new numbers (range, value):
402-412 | 6.14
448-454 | 5.48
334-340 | 5.87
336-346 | 5.72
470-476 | 5.21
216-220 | 7.27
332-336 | 6.06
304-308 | 5.76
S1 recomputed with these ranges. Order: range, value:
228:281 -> 5.964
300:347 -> 5.42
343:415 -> 5.392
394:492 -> 4.978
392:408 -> 5.96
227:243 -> 7.205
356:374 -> 5.396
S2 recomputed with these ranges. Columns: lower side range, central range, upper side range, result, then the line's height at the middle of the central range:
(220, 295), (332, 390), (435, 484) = 2.6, 6.02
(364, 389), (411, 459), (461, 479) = -0.6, 5.43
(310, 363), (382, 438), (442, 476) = -3.2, 5.51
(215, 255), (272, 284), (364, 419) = 1.0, 6.87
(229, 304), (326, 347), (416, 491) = 1.1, 6.14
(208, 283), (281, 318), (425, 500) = 3.1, 6.55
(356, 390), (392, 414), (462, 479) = -1.8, 5.6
